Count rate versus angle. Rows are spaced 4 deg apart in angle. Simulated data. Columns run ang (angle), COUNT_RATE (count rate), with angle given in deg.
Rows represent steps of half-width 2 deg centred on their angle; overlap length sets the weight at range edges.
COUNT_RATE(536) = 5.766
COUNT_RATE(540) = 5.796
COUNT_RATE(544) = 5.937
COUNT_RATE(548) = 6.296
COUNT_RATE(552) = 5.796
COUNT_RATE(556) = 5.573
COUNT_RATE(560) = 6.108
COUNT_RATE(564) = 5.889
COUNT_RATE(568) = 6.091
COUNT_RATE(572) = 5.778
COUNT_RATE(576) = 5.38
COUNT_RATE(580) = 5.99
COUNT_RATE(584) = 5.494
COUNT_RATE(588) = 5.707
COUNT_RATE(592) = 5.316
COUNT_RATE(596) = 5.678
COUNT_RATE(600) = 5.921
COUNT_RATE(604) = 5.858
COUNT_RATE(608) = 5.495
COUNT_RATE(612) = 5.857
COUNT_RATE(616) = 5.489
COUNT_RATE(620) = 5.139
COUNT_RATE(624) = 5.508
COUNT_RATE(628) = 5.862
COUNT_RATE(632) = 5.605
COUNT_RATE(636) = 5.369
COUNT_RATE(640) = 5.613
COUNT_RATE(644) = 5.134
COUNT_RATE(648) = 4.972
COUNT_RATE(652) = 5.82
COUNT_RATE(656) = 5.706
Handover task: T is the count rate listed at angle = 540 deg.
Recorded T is 5.796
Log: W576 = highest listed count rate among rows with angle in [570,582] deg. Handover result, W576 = 5.99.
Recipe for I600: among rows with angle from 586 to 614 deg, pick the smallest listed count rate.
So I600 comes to 5.316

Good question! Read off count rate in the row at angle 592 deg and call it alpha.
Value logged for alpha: 5.316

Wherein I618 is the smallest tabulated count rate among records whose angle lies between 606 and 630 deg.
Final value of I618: 5.139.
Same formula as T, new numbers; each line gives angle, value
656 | 5.706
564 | 5.889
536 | 5.766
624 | 5.508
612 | 5.857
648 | 4.972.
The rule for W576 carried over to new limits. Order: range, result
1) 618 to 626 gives 5.508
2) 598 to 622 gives 5.921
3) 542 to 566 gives 6.296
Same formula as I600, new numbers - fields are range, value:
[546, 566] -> 5.573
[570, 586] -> 5.38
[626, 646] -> 5.134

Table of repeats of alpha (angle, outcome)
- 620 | 5.139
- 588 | 5.707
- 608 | 5.495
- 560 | 6.108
